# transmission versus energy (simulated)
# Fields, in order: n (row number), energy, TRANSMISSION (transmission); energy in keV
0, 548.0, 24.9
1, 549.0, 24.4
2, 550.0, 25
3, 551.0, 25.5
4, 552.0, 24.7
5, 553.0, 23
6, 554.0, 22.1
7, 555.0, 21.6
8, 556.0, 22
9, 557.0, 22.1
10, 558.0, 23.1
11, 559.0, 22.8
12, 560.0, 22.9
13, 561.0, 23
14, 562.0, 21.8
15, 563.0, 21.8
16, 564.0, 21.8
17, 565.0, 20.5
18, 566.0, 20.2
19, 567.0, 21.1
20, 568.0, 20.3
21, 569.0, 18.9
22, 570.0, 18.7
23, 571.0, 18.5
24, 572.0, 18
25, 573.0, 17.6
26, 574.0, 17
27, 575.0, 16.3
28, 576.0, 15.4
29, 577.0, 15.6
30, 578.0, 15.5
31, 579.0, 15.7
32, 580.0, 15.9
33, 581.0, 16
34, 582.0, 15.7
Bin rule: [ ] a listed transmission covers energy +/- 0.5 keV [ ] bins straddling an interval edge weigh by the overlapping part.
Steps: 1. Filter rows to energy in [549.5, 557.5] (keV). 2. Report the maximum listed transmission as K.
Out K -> 25.5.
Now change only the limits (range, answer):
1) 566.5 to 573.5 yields 21.1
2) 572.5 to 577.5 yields 17.6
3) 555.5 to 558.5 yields 23.1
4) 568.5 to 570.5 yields 18.9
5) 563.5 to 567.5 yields 21.8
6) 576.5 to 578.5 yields 15.6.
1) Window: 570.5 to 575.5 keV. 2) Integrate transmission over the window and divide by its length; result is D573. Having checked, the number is 17.5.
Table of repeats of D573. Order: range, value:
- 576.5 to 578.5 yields 15.6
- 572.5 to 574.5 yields 17.3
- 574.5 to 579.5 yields 15.7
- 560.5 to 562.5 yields 22.4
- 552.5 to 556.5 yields 22.2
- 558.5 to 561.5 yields 22.9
